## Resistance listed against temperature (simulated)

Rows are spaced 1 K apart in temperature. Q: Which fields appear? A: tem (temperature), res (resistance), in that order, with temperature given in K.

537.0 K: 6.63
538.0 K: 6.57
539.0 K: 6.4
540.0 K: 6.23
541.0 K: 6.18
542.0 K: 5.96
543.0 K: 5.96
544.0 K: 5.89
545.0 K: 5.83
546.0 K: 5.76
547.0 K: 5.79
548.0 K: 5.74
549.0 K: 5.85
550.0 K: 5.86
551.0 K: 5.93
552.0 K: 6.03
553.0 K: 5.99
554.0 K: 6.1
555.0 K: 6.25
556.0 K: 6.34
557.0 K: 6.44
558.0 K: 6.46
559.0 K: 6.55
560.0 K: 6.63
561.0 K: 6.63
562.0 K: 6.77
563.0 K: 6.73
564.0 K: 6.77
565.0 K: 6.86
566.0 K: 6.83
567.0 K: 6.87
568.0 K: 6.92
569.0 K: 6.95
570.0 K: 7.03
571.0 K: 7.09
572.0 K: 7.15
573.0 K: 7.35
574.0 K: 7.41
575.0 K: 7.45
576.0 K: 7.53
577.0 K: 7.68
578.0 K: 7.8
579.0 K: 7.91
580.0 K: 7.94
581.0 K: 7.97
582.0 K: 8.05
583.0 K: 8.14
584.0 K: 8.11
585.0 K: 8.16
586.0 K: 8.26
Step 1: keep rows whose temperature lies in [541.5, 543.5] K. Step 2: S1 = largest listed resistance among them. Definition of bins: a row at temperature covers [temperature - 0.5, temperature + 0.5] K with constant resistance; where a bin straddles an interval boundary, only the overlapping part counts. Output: 5.96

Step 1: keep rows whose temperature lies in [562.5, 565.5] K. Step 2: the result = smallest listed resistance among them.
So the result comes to 6.73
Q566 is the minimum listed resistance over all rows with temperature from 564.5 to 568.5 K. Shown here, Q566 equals 6.83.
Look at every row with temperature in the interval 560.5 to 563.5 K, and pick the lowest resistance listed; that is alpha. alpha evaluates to 6.63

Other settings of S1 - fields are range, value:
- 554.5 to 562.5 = 6.77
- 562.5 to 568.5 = 6.92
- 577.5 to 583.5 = 8.14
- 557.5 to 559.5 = 6.55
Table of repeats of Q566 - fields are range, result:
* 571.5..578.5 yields 7.15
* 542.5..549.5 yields 5.74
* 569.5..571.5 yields 7.03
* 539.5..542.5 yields 5.96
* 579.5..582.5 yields 7.94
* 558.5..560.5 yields 6.55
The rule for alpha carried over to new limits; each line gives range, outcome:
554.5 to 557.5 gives 6.25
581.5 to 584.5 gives 8.05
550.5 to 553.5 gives 5.93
